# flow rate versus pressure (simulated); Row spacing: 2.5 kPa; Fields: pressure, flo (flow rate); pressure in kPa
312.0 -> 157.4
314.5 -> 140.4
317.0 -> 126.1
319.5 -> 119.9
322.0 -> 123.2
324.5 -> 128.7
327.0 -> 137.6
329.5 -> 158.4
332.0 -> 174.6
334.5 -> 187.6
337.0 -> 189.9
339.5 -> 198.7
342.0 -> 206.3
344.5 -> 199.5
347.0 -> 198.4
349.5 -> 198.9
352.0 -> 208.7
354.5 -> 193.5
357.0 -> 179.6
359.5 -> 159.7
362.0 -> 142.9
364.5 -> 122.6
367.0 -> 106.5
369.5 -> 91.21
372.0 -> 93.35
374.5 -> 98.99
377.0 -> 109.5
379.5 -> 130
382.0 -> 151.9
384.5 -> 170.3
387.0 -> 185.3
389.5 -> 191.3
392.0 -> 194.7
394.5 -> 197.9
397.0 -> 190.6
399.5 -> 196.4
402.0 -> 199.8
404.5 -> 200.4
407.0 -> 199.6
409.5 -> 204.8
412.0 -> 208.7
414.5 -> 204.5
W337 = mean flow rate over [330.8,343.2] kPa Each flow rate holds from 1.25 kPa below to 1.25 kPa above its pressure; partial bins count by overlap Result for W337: 191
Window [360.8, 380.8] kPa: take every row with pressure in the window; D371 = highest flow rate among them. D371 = 142.9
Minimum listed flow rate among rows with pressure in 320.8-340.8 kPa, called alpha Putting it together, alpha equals 123.2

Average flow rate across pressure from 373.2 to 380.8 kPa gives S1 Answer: 113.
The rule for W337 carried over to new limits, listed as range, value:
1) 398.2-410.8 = 200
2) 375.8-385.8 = 141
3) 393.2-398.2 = 194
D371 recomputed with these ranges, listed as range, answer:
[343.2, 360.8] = 208.7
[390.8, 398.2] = 197.9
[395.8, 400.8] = 196.4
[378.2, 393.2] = 194.7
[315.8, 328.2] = 137.6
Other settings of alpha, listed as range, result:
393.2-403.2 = 190.6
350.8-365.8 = 122.6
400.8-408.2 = 199.6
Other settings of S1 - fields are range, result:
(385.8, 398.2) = 192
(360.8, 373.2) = 111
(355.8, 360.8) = 169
